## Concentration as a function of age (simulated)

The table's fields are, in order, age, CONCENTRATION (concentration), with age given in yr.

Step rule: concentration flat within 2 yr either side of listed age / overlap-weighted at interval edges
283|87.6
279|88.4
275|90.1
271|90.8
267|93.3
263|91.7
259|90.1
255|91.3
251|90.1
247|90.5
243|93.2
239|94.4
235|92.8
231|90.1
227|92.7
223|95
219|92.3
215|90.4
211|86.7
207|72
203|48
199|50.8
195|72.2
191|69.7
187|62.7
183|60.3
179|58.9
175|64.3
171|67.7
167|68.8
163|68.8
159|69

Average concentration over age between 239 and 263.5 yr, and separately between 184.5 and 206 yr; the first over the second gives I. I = 1.49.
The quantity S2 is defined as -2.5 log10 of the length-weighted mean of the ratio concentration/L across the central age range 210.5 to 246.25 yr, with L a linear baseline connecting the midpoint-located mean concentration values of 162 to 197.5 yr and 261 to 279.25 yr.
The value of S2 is -0.16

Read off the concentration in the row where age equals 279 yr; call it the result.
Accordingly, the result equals 88.4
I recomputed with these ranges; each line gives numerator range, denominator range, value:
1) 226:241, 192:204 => 1.57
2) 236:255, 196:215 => 1.36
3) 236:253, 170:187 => 1.47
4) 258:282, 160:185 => 1.39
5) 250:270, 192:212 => 1.40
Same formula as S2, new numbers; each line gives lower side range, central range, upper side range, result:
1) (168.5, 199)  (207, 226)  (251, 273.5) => -0.179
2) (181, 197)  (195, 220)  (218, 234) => 0.107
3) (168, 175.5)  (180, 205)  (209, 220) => 0.266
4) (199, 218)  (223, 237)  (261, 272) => -0.158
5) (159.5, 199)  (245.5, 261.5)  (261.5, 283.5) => -0.064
